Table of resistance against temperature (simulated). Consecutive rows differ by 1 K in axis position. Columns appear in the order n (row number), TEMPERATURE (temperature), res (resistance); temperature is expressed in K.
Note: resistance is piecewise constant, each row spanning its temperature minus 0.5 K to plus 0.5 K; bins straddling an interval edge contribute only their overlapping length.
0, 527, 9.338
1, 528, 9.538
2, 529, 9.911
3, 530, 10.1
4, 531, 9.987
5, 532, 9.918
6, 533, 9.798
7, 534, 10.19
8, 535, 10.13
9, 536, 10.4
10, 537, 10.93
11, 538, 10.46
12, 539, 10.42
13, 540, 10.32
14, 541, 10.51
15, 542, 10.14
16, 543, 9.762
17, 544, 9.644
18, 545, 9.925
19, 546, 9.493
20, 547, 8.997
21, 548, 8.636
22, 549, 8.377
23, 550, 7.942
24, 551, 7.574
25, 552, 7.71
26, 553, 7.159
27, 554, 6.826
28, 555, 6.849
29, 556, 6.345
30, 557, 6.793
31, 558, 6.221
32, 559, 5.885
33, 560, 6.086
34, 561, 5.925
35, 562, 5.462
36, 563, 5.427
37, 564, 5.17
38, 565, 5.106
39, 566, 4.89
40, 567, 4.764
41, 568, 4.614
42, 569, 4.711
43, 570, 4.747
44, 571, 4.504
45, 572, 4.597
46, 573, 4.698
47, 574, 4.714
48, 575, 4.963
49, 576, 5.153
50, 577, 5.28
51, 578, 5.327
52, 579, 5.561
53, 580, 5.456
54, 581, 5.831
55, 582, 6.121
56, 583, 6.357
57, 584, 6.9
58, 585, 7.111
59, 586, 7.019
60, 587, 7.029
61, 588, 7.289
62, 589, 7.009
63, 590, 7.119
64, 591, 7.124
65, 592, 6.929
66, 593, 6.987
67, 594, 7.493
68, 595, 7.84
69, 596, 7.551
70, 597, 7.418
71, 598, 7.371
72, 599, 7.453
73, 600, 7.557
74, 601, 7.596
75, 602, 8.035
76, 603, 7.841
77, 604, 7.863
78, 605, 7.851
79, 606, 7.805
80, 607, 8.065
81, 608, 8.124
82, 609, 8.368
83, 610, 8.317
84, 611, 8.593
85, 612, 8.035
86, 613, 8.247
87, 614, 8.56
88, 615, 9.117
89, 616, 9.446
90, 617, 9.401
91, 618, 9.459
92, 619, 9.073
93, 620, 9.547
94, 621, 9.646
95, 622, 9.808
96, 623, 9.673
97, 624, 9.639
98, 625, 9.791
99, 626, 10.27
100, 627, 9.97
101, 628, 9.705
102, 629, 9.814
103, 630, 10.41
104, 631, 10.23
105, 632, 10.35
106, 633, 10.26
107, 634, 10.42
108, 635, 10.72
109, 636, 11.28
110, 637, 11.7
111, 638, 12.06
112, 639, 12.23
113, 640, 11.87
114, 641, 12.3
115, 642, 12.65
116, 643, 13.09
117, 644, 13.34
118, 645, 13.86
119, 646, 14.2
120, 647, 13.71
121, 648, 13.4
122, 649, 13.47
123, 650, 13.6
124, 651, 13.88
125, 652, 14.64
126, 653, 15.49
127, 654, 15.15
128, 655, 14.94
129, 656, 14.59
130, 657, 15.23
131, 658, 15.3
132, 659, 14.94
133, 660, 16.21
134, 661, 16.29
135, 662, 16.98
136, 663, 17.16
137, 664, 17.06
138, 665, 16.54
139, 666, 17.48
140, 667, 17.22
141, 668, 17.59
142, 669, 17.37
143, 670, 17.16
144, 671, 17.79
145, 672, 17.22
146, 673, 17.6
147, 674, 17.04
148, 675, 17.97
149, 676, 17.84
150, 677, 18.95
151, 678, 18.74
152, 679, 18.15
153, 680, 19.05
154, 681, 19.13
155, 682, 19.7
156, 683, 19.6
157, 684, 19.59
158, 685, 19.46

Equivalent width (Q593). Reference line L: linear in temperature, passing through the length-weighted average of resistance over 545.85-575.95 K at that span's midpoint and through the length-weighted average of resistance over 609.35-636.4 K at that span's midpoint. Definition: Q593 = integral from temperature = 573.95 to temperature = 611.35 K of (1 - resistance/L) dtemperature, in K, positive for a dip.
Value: 4.3 K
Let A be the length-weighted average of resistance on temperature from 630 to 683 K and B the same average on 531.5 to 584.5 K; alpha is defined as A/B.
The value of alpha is 2.1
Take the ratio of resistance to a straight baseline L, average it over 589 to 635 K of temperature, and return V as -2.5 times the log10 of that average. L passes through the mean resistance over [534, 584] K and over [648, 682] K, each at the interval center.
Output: 0.34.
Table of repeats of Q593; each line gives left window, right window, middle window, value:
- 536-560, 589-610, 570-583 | 4.56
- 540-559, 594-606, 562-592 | 8.45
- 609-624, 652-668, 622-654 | 1.68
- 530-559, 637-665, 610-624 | 3.90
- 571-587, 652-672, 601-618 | 2.16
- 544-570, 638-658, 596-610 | 3.36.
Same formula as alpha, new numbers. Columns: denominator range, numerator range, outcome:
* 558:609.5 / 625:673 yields 2.17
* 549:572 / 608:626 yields 1.53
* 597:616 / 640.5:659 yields 1.74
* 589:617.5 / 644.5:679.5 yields 2.04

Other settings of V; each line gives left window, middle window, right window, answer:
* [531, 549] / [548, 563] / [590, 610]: 0.35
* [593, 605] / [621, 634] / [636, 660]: 0.12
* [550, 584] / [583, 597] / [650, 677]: 0.15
